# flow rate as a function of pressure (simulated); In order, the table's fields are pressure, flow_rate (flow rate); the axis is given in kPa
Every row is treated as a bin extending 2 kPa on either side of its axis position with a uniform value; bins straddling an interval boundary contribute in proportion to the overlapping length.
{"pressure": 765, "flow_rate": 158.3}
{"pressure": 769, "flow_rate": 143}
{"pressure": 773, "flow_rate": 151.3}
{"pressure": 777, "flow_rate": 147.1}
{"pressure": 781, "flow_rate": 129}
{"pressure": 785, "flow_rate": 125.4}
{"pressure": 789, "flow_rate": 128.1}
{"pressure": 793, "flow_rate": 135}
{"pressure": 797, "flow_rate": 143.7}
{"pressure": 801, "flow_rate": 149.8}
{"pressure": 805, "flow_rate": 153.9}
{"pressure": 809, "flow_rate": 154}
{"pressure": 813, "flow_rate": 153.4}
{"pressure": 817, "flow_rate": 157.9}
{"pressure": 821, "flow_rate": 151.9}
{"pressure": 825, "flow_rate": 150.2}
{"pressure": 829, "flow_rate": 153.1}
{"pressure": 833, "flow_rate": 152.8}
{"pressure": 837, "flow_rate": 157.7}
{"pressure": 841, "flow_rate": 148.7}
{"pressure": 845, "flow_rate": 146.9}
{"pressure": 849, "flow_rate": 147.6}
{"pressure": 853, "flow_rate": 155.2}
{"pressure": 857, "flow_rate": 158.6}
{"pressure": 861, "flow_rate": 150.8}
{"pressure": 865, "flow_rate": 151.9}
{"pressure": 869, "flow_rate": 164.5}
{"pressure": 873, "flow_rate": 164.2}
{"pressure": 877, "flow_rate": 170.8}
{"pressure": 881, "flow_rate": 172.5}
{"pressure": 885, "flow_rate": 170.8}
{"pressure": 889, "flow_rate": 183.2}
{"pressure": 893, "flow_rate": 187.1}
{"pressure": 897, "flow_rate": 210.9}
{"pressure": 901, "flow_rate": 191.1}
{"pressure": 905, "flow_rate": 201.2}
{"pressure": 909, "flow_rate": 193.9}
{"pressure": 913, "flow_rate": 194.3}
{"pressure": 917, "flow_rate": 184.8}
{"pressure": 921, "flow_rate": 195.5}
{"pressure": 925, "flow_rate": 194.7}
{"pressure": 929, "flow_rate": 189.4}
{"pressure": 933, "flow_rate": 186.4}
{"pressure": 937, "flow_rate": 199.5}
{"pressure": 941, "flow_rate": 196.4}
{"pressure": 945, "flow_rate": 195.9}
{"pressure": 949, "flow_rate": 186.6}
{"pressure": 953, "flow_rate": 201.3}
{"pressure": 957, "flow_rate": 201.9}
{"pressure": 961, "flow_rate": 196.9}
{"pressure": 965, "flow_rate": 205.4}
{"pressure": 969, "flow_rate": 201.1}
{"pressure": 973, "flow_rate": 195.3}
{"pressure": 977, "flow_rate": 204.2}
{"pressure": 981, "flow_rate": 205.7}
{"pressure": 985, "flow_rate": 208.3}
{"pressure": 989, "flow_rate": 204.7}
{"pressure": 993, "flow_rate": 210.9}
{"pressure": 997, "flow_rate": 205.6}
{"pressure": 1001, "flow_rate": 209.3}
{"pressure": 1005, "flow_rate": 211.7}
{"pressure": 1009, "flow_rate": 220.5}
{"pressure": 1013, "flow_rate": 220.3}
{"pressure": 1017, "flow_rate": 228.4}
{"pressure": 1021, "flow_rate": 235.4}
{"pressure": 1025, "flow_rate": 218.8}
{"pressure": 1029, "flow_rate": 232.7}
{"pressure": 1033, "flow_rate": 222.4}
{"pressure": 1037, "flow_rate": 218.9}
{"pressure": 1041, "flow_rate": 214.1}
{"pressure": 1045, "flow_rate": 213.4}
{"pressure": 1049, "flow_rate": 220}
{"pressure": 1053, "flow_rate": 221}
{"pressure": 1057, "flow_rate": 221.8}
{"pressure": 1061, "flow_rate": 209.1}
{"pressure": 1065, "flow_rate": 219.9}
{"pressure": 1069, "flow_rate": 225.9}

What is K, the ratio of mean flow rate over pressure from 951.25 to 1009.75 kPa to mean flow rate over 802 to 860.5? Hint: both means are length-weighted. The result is 1.3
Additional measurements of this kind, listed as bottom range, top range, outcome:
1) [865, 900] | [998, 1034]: 1.25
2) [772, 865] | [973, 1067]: 1.46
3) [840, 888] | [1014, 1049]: 1.40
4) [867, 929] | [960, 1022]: 1.13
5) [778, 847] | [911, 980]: 1.34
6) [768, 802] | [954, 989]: 1.46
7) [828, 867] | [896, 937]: 1.27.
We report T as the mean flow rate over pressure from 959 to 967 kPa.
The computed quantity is 201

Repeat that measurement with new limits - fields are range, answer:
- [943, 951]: 191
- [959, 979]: 201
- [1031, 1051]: 218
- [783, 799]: 133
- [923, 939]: 192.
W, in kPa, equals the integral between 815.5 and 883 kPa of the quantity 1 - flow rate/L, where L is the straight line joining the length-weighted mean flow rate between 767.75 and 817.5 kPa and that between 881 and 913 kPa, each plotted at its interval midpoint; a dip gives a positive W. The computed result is 5.0 kPa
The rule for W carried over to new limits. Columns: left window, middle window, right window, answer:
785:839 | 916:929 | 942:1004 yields -0.5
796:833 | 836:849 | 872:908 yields 1.1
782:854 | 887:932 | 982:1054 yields -3.4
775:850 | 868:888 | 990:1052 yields 0.0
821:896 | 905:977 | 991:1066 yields -2.7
